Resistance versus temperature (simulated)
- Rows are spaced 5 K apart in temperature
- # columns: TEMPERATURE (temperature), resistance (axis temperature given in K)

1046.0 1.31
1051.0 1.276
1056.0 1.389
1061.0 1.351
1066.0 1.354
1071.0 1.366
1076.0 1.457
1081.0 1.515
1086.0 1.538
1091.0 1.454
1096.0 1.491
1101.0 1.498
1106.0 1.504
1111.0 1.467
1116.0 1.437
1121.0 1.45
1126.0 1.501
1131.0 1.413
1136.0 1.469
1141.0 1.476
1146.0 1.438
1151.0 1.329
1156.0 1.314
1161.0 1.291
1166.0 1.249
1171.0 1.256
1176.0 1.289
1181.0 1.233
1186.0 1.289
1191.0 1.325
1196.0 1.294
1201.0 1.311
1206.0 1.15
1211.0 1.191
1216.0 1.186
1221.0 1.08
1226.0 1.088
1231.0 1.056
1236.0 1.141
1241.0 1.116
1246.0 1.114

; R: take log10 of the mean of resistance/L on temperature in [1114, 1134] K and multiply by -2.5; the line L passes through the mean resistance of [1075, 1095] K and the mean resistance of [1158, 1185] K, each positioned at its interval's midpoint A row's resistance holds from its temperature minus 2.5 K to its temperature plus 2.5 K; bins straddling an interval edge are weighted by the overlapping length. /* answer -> -0.046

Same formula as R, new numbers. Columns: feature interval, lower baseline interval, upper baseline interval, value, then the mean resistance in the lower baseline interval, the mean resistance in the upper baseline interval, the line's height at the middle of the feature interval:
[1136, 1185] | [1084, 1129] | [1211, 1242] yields -0.006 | 1.48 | 1.12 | 1.32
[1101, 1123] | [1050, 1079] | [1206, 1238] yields -0.134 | 1.37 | 1.13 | 1.3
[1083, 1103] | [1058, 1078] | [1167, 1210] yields -0.106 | 1.38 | 1.26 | 1.36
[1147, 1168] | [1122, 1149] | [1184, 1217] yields 0.065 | 1.46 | 1.25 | 1.39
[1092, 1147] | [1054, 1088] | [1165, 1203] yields -0.081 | 1.42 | 1.28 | 1.36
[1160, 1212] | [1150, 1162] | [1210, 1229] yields -0.033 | 1.31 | 1.13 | 1.23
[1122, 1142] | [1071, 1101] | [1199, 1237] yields -0.075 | 1.48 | 1.15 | 1.37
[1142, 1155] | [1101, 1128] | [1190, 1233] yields -0.011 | 1.47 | 1.18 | 1.37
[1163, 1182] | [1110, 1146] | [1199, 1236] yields 0.037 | 1.46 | 1.15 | 1.3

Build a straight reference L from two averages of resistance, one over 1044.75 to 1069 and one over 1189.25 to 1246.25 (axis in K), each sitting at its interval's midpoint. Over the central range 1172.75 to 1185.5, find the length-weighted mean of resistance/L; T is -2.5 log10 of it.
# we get -0.047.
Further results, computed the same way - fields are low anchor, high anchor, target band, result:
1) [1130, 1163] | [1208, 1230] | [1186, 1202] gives -0.07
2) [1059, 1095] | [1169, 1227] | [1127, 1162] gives -0.06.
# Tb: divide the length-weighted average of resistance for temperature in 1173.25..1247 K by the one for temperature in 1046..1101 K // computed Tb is 0.84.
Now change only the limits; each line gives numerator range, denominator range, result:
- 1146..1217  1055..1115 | 0.88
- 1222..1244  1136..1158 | 0.79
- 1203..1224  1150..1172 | 0.90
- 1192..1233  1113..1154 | 0.82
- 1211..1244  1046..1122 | 0.78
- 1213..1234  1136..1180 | 0.83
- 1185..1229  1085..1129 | 0.82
